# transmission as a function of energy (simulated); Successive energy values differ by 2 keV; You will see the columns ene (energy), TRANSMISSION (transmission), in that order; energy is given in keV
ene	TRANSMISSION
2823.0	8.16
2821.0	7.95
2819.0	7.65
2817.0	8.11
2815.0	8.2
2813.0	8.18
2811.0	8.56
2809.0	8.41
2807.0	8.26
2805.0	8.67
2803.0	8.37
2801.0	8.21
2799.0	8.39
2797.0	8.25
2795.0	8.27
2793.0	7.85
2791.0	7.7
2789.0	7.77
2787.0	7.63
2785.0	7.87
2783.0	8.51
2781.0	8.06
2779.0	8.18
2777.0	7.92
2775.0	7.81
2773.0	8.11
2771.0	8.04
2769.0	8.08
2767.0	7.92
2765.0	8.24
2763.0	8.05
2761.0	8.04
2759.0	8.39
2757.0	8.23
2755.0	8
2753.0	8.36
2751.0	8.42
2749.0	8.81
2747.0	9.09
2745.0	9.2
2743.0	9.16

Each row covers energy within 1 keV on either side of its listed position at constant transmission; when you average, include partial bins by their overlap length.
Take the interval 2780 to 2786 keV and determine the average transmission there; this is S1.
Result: 8.15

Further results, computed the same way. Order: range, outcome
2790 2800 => 8.09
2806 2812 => 8.41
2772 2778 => 7.95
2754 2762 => 8.16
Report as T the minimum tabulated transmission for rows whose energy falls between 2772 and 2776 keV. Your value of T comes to 7.81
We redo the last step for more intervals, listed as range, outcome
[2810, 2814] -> 8.18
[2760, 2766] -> 8.04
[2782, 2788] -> 7.63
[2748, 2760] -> 8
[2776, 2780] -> 7.92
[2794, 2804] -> 8.21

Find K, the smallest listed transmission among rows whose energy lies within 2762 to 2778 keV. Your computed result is 7.81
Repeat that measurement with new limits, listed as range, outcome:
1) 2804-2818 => 8.11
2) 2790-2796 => 7.7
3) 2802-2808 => 8.26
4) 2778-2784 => 8.06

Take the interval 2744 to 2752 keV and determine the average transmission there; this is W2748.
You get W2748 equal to 8.88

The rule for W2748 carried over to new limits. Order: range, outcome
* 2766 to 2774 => 8.04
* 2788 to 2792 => 7.73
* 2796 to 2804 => 8.3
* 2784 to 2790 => 7.76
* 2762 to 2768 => 8.07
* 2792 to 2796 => 8.06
